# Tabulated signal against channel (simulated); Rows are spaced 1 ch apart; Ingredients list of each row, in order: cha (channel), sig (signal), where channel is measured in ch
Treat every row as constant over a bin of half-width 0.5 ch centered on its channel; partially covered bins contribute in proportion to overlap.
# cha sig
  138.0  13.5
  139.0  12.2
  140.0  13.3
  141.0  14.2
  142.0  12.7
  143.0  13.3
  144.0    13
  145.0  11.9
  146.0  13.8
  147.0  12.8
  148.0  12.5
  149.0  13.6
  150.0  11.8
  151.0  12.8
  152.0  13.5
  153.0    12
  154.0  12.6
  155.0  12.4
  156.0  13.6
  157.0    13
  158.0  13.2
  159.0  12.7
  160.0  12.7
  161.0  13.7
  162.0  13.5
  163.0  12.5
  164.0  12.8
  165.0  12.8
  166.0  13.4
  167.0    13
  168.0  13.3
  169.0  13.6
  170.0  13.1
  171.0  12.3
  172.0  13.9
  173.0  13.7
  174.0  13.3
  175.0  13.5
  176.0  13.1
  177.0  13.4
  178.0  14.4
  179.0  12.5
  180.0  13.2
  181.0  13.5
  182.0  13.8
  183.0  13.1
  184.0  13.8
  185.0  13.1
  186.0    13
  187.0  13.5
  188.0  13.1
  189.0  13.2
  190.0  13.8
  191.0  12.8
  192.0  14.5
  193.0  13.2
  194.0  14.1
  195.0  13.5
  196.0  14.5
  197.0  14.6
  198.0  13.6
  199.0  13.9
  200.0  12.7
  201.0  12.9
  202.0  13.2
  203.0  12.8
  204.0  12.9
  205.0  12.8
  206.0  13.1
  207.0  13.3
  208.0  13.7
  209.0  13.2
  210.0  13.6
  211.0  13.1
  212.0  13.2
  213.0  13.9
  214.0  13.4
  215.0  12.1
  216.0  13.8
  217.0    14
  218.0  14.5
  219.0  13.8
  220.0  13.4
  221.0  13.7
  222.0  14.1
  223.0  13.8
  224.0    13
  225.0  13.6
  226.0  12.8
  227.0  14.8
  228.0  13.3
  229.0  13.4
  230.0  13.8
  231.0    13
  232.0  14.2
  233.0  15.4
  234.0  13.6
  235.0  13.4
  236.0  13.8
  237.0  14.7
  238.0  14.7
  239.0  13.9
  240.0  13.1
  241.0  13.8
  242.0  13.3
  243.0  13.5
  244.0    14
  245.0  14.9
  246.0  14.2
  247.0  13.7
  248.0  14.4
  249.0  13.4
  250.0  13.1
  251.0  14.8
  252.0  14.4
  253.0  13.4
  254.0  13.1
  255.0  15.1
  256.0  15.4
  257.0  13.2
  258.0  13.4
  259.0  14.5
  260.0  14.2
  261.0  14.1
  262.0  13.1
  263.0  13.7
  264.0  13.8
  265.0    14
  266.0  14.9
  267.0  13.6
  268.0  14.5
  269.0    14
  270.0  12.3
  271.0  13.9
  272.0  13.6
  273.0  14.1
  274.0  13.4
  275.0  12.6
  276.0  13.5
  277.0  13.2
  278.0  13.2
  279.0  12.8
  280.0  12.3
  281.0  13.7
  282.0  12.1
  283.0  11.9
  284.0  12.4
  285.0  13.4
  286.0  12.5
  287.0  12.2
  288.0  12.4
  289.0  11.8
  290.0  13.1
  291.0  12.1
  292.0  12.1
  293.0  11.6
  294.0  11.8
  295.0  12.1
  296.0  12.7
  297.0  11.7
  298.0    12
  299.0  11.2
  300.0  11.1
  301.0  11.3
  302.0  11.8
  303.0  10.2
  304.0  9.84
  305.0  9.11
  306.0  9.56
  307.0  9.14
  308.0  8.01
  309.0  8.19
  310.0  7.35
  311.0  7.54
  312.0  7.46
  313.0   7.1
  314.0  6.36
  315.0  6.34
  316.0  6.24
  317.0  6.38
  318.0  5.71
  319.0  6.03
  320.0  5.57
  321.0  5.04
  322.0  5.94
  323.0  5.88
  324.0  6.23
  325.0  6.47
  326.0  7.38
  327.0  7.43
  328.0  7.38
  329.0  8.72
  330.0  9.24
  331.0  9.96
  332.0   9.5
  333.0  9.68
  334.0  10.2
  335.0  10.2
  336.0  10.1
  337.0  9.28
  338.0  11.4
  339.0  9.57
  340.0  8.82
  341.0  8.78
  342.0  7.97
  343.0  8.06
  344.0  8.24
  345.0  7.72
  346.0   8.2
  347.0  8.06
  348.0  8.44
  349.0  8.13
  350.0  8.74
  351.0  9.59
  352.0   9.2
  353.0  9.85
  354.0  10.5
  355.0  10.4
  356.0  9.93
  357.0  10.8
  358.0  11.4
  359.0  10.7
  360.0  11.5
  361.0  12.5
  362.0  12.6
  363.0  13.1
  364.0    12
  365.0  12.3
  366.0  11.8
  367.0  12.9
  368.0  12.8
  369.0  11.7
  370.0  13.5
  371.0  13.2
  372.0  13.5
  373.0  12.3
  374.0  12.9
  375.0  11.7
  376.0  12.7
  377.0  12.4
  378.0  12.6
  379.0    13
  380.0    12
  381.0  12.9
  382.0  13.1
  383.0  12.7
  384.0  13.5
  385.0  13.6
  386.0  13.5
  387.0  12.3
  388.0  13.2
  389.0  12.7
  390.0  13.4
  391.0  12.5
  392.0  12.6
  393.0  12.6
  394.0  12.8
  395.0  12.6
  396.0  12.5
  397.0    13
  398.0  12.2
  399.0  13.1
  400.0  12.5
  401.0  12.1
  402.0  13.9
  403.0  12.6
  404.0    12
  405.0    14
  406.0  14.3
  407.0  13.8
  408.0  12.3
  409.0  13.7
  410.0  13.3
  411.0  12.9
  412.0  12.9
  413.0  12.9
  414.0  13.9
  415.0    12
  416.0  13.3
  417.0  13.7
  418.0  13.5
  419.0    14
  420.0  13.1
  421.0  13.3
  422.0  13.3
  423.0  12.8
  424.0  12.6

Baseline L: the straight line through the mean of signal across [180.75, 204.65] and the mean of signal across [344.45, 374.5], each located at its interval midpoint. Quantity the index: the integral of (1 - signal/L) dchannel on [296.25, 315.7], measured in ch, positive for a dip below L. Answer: 4.2 ch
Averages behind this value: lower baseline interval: 13.5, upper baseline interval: 11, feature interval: 9.24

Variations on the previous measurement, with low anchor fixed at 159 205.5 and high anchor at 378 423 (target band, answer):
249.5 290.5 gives -0.70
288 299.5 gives 0.99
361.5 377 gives 0.56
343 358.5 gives 4.56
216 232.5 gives -0.54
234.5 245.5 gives -0.56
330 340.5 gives 2.62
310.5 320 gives 4.79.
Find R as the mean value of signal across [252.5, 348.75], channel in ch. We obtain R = 10.6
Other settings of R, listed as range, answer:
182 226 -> 13.5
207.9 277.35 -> 13.8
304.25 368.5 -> 8.92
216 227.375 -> 13.8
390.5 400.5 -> 12.6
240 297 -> 13.3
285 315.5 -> 10.4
